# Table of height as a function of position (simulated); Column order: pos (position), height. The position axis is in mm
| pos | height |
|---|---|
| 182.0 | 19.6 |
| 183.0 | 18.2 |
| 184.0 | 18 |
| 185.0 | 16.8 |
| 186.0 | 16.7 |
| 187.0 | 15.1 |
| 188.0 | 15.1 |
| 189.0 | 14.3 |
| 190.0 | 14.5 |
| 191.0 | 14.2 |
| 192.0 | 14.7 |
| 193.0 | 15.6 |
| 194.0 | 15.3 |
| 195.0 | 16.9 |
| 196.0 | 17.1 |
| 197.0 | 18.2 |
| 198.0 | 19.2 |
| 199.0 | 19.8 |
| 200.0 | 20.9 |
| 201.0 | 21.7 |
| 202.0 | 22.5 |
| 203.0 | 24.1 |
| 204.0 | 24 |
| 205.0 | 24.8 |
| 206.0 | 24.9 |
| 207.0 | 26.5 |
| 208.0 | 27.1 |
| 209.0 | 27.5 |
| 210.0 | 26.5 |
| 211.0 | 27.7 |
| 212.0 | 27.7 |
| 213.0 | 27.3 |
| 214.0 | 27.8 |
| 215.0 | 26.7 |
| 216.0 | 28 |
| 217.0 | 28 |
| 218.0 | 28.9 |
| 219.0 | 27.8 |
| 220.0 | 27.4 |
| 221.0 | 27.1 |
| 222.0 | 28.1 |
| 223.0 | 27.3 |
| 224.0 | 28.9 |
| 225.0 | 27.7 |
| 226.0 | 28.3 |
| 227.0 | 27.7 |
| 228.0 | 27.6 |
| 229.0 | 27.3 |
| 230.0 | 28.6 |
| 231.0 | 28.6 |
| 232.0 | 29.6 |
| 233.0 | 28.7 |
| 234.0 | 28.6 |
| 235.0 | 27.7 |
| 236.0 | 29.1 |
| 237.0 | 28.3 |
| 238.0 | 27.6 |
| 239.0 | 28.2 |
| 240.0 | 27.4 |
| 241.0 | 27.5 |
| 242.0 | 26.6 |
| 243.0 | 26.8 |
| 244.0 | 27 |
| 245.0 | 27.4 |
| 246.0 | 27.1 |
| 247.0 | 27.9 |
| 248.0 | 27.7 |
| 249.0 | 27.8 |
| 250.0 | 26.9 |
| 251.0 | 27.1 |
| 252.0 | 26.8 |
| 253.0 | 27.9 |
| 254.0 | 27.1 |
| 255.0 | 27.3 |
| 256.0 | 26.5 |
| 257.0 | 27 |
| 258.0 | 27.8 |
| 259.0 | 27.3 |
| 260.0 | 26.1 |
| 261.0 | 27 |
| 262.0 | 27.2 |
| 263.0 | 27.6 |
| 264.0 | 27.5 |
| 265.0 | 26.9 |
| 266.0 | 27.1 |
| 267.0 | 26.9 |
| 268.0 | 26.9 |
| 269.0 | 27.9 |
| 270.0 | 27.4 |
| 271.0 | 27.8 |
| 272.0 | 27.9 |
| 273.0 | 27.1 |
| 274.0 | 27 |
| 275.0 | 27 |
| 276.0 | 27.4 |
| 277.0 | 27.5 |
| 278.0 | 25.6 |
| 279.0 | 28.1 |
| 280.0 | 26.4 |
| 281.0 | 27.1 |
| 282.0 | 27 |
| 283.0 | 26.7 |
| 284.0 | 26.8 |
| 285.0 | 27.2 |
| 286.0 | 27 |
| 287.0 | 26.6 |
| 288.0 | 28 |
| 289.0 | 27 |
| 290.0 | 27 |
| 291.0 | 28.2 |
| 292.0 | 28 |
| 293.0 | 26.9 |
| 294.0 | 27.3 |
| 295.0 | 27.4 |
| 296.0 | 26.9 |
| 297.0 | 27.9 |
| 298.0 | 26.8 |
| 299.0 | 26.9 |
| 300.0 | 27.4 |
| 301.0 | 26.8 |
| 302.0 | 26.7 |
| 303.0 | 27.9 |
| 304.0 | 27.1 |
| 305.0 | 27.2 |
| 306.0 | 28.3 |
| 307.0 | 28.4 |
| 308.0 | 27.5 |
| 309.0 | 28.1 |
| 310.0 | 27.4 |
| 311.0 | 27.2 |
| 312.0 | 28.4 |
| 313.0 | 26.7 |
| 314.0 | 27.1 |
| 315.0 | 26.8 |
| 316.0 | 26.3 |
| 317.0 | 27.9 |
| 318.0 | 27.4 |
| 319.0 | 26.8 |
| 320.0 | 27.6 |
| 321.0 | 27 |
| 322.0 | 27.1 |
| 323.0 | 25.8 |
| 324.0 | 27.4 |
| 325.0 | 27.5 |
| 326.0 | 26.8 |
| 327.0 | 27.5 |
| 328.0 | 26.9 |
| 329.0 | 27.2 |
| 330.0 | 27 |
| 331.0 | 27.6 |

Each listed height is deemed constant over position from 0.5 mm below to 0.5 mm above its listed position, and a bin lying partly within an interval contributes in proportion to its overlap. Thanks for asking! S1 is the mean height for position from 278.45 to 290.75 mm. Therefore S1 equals 27.1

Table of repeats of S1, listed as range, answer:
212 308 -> 27.5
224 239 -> 28.3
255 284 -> 27.1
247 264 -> 27.2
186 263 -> 25.2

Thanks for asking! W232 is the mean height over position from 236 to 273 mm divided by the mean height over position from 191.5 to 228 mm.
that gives 1.12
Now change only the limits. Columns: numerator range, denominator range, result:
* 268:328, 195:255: 1.03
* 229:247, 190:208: 1.39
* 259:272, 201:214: 1.06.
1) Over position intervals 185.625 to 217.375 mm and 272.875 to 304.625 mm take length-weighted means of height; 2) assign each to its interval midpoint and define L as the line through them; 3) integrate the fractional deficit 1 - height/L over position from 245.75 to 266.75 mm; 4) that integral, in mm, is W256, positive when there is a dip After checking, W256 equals -1.8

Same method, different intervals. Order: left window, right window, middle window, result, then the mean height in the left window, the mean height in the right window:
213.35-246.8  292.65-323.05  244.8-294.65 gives 0.6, 27.9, 27.3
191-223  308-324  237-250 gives -1.3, 23.8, 27.2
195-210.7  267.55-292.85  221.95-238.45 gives -2.6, 22.9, 27.2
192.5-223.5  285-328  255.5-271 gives -0.7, 24.3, 27.3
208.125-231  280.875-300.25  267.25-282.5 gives 0.1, 27.7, 27.2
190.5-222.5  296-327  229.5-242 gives -1.9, 23.6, 27.3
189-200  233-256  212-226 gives -3.7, 16.6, 27.5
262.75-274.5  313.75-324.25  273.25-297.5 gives 0.0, 27.3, 27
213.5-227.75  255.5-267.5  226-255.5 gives -0.3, 27.8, 27.1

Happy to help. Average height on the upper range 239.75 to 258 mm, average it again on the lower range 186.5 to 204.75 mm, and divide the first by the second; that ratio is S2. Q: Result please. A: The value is 1.51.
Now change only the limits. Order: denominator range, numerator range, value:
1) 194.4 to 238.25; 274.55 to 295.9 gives 1.04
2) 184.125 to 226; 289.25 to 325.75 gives 1.20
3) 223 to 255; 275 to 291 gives 0.97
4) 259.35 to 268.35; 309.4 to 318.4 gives 1.01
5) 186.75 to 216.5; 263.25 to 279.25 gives 1.26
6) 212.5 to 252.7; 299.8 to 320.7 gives 0.99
